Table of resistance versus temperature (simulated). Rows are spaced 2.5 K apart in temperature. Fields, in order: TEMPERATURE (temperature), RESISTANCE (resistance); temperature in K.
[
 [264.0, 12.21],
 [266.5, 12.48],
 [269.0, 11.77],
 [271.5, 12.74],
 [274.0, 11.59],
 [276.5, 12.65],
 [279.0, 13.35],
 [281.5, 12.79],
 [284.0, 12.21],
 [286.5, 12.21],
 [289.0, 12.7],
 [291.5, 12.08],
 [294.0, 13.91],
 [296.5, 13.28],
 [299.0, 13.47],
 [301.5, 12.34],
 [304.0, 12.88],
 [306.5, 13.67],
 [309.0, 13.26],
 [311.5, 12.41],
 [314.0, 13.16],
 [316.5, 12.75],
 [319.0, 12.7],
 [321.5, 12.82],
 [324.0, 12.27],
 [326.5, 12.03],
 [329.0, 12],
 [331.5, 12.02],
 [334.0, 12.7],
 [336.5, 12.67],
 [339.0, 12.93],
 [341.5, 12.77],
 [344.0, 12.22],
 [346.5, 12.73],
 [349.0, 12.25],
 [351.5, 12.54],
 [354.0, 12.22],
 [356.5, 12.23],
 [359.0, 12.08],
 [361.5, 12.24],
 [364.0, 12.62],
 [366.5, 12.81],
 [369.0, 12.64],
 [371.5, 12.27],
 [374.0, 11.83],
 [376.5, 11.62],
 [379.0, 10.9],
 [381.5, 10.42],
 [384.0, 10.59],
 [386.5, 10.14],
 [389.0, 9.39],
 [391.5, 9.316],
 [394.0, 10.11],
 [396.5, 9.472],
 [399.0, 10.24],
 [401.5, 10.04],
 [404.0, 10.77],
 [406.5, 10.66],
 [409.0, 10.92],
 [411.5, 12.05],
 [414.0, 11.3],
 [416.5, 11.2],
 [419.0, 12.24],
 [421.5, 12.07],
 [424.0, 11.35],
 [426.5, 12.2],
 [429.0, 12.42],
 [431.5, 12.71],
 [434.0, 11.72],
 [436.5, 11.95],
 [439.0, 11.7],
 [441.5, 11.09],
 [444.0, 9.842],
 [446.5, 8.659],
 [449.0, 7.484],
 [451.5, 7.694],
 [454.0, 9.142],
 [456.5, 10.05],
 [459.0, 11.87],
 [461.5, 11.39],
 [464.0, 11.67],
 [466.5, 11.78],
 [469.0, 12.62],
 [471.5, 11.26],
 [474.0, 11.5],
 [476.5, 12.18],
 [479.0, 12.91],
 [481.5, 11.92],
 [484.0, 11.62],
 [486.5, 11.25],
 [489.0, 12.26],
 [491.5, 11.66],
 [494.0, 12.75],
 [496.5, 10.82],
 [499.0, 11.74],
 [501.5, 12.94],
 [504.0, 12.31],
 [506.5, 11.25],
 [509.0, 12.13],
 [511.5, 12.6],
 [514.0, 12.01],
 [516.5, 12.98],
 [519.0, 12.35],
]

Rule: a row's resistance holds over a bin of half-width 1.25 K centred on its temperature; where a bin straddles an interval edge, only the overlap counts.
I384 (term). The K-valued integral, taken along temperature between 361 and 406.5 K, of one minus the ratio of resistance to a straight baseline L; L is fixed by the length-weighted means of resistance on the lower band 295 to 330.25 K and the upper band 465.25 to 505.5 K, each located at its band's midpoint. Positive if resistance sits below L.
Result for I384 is 5.6 K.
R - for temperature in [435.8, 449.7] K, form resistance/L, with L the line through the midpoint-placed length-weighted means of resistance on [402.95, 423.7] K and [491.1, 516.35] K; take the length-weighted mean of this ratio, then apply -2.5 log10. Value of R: 0.15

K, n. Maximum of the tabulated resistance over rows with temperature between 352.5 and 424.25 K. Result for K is 12.81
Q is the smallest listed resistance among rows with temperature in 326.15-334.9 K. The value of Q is 12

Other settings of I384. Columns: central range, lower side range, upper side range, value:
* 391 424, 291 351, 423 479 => 2.1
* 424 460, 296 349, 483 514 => 4.6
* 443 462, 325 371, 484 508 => 4.1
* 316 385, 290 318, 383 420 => -2.2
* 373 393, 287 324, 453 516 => 3.1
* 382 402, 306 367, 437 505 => 3.4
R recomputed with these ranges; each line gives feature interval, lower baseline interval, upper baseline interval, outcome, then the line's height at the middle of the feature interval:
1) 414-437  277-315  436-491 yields -0.049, 11.4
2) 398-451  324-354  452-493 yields 0.076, 11.8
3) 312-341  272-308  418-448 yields -0.008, 12.5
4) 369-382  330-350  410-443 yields 0.060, 12.2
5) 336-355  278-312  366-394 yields -0.069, 11.8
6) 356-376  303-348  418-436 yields 0.010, 12.4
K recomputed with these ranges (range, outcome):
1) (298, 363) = 13.67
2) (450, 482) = 12.91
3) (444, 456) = 9.842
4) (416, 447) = 12.71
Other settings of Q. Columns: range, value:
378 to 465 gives 7.484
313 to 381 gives 10.9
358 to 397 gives 9.316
